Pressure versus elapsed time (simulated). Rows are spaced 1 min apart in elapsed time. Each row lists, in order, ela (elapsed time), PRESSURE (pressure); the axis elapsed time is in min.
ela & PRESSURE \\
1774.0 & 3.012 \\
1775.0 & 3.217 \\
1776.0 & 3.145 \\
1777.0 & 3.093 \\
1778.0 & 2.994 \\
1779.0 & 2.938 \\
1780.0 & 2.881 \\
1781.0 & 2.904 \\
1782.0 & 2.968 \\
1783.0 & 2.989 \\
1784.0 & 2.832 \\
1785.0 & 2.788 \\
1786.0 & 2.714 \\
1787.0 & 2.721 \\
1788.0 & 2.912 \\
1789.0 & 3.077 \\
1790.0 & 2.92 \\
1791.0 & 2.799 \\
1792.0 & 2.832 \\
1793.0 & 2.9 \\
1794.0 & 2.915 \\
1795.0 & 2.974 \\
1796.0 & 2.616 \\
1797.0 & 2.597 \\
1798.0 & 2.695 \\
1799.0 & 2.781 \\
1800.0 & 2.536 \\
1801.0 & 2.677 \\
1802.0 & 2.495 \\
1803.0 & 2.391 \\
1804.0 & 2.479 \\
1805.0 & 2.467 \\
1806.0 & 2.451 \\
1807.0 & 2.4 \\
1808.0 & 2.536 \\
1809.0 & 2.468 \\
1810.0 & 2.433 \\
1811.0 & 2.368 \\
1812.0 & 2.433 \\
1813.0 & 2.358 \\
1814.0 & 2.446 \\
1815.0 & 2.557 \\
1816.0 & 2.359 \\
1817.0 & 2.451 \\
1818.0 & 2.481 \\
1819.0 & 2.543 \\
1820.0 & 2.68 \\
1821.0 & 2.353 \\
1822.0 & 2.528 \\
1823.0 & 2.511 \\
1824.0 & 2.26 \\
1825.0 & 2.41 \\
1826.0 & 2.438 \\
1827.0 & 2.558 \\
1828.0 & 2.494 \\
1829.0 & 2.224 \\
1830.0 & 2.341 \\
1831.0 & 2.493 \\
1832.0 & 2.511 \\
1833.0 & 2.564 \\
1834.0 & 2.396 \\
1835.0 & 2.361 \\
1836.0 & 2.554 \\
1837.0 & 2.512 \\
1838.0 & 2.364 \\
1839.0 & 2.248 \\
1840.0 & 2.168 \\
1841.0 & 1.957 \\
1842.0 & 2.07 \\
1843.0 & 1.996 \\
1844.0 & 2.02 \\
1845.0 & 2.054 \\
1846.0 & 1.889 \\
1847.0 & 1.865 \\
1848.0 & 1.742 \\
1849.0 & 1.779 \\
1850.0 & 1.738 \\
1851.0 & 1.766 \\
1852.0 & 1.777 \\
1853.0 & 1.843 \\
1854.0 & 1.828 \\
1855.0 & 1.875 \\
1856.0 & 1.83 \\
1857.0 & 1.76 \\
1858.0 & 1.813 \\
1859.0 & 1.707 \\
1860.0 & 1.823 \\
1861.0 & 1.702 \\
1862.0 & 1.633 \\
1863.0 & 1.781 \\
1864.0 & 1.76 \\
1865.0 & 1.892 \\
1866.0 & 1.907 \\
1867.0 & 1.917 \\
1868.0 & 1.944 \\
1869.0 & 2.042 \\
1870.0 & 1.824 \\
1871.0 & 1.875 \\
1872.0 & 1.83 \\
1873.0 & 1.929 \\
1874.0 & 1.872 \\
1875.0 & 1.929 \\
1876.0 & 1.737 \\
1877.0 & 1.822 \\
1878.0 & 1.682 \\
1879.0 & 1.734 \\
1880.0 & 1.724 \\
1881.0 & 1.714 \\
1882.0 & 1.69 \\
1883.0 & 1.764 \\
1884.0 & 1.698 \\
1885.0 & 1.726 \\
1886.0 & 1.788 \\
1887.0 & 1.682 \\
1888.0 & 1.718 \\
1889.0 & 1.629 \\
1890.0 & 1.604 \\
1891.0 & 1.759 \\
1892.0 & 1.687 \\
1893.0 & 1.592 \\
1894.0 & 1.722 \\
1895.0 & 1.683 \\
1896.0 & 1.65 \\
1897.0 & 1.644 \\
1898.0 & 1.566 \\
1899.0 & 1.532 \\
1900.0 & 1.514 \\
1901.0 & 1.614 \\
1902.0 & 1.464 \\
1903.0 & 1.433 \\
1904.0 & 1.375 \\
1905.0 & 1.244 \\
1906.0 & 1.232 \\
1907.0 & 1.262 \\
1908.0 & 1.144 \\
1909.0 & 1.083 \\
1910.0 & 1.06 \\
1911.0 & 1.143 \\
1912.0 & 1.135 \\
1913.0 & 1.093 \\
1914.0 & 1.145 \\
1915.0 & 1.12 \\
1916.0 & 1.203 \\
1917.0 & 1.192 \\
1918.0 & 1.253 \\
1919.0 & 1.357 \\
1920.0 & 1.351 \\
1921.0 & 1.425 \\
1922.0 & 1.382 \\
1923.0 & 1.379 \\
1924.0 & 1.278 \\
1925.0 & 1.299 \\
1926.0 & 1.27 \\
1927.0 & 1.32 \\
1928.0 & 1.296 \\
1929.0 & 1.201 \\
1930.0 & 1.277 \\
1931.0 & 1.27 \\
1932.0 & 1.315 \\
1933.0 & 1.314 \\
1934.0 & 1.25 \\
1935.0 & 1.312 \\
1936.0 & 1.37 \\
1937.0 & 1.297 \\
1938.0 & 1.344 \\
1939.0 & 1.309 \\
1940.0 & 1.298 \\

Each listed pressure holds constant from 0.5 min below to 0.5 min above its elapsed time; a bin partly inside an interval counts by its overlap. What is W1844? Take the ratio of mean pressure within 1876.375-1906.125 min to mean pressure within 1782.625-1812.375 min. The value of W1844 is 0.61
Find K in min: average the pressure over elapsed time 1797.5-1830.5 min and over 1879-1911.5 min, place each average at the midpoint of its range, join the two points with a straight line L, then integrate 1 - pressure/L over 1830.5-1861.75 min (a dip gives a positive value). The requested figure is 1.2 min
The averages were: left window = 2.47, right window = 1.54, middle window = 2.03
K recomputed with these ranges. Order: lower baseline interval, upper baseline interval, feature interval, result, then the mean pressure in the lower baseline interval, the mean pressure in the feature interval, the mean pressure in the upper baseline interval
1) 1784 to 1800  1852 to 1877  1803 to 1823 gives 0.5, 2.81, 2.46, 1.83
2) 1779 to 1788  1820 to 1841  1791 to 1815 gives 0.8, 2.86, 2.58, 2.41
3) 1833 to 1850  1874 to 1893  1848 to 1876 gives 1.5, 2.13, 1.83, 1.73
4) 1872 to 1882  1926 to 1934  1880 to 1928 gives 3.0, 1.79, 1.44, 1.28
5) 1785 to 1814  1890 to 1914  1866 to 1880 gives -0.7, 2.64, 1.85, 1.42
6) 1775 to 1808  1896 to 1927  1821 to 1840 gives -1.0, 2.78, 2.42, 1.31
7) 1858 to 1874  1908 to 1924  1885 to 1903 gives -1.7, 1.84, 1.63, 1.22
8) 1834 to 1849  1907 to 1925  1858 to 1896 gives -1.8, 2.13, 1.77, 1.22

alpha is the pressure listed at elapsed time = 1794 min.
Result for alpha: 2.915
